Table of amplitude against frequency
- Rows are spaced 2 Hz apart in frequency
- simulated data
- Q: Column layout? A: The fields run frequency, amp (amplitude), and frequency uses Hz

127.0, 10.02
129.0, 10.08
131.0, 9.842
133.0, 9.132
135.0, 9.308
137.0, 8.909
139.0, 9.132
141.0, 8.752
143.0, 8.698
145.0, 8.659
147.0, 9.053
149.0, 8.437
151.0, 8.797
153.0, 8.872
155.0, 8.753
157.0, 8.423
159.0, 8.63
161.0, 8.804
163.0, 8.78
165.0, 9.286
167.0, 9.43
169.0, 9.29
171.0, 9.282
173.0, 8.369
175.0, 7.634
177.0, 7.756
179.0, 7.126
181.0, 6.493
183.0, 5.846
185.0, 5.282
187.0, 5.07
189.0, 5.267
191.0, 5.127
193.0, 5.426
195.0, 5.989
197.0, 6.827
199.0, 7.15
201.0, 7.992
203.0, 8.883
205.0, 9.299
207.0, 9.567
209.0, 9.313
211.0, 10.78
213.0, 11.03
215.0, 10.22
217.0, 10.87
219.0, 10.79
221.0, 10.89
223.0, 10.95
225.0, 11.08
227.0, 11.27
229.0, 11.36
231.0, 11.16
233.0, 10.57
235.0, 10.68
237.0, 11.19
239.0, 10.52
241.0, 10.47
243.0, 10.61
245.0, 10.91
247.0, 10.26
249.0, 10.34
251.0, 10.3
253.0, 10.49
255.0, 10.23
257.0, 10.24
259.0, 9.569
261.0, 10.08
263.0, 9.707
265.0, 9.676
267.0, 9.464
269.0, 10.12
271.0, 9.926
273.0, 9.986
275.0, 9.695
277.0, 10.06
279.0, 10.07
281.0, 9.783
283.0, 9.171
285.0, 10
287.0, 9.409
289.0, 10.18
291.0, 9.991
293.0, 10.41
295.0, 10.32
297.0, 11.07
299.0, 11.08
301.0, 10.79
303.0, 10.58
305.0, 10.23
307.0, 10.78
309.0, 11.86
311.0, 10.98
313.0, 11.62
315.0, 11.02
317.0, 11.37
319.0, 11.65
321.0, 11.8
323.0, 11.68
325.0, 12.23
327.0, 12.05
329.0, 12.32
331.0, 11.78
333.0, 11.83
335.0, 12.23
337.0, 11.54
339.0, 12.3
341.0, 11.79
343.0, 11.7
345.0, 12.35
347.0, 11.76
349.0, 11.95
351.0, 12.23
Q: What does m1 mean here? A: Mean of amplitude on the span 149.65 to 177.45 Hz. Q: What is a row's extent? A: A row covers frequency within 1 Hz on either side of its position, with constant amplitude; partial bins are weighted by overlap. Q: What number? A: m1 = 8.74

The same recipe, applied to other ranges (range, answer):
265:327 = 10.6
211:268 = 10.5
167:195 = 6.83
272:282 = 9.92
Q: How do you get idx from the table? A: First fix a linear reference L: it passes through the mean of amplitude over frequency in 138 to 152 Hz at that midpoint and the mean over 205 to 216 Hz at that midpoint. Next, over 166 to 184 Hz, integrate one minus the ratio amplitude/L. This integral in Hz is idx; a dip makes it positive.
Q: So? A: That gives 2.80 Hz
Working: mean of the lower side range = 8.79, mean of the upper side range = 10.1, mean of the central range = 7.91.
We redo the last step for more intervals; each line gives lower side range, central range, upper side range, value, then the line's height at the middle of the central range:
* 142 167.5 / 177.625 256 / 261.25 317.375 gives 3.1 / 9.5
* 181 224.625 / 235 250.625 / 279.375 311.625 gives -2.5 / 9.16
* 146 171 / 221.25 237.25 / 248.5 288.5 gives -2.5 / 9.55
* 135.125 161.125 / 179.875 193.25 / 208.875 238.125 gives 5.9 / 9.84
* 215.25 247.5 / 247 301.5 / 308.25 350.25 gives 5.7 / 11.3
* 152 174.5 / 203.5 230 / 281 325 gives -2.6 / 9.6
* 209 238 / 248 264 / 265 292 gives 0.2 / 10.3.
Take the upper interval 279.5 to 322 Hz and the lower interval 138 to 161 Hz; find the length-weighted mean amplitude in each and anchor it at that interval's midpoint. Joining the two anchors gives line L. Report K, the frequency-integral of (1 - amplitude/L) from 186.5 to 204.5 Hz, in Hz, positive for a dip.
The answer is 5.4 Hz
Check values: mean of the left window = 8.75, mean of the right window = 10.7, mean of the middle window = 6.53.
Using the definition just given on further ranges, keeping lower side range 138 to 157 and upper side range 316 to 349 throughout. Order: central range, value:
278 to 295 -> 1.87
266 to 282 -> 1.50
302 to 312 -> 0.51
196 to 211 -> 1.76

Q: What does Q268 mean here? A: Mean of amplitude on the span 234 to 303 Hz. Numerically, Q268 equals 10.2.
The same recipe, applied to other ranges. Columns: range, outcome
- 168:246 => 8.93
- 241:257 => 10.4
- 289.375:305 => 10.6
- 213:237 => 10.9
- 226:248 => 10.8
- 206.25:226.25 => 10.6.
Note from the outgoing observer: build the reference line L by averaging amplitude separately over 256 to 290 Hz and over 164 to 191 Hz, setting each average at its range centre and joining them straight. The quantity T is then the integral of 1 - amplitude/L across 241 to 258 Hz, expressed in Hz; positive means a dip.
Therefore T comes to -2.2 Hz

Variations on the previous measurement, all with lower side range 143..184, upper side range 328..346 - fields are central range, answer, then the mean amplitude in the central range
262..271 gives 0.7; 9.76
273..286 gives 1.2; 9.81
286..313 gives 1.4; 10.6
